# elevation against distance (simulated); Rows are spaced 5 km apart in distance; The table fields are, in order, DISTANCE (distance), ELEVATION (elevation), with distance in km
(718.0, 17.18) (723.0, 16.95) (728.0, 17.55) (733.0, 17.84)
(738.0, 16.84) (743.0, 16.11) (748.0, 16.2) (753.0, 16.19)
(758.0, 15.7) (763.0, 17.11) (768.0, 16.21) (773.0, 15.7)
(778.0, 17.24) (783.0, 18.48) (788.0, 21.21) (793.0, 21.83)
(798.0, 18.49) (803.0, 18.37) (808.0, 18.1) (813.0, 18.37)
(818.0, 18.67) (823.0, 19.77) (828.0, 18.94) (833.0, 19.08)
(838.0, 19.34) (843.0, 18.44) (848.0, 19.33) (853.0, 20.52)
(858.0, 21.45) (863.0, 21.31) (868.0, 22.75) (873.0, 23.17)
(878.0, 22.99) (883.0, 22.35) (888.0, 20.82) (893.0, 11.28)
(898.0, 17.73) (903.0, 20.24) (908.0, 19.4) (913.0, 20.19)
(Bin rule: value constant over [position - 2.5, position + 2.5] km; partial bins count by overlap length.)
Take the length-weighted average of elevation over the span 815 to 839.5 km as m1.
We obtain 19.1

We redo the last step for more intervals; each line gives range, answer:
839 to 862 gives 20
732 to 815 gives 17.6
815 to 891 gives 20.5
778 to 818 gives 19.1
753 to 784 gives 16.6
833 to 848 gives 19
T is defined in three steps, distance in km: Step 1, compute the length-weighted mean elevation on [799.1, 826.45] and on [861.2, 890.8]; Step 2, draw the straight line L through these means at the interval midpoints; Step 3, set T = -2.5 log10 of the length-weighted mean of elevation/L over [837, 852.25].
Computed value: 0.068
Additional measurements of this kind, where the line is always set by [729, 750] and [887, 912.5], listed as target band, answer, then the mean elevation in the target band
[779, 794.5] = -0.173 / 20.1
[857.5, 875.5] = -0.250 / 22.2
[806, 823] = -0.077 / 18.6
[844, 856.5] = -0.134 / 19.9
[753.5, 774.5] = 0.051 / 16.2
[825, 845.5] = -0.090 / 19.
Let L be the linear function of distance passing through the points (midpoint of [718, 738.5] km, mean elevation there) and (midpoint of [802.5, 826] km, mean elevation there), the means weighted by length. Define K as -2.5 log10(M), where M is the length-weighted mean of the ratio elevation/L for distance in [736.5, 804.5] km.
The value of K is 0.03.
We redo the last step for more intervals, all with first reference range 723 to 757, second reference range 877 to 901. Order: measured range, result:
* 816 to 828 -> -0.076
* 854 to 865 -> -0.157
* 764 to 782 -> 0.038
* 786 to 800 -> -0.176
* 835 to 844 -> -0.050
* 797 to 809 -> -0.043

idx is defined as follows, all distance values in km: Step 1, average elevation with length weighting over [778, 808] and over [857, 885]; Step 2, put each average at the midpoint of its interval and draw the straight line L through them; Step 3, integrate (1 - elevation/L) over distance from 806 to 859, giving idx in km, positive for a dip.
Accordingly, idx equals 4.2 km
